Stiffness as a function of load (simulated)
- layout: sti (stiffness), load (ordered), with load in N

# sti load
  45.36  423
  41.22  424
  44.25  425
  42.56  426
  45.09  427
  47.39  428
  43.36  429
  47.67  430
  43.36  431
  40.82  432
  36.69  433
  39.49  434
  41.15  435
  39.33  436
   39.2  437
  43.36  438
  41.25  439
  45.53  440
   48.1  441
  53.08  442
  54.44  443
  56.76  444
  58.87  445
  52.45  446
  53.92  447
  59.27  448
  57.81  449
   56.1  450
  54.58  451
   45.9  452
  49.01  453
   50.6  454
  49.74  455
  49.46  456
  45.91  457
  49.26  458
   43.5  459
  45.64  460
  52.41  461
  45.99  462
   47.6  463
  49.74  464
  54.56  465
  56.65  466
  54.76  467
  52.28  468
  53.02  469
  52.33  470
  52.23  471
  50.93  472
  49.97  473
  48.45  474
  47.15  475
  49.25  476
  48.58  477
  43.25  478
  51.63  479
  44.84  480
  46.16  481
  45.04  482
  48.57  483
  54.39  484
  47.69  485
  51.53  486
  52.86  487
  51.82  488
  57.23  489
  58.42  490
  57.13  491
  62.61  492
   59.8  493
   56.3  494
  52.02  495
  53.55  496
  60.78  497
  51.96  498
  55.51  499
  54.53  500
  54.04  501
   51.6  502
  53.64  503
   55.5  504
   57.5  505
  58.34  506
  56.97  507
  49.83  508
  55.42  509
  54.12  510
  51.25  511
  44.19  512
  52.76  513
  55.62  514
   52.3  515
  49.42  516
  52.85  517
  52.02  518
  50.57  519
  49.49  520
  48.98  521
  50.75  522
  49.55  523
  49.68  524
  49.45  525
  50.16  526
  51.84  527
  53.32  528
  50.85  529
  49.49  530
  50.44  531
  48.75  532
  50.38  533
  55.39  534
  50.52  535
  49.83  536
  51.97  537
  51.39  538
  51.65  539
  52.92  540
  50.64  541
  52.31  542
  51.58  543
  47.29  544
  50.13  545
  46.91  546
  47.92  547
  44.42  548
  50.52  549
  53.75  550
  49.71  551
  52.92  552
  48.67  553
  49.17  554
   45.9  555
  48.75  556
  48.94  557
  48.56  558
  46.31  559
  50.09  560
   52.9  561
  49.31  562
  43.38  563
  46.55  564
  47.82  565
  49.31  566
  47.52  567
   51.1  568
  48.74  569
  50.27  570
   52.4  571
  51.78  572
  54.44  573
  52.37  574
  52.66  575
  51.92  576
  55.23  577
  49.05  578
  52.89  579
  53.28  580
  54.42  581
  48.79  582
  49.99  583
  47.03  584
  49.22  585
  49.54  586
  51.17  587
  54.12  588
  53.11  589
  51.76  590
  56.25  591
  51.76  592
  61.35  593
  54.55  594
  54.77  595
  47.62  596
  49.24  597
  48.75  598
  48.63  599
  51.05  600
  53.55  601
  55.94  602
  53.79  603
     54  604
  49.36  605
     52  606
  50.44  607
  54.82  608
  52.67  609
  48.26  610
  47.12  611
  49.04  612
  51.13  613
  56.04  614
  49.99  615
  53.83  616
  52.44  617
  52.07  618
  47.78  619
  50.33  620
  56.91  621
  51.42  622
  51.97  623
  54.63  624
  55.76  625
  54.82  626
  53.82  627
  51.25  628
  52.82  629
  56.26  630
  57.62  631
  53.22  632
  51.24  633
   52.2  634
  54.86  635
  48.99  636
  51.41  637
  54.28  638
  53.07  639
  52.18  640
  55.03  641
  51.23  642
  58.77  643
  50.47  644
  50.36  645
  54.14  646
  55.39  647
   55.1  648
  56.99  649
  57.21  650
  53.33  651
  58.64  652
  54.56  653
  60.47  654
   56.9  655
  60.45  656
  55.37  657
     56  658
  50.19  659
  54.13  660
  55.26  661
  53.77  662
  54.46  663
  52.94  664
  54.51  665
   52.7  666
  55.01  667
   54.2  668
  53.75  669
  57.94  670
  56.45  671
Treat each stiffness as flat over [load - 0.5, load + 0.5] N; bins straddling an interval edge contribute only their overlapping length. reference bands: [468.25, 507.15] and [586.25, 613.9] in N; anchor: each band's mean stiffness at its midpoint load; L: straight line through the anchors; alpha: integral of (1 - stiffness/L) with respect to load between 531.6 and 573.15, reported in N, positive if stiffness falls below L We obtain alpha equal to 2.0 N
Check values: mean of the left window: 52.7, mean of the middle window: 49.8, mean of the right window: 52.1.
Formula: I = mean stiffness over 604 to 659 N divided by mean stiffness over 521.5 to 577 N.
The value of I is 1.07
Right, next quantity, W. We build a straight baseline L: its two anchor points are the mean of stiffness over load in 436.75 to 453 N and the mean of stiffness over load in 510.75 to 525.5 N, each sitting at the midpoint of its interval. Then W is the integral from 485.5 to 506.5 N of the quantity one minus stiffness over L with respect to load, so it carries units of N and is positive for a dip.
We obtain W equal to -2.0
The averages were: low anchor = 51.4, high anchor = 50.6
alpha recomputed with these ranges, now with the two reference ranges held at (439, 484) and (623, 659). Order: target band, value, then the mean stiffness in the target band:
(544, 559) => 1.03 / 48.9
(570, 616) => 1.25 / 51.9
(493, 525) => -0.90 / 53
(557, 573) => 1.08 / 49.2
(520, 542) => 0.50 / 50.9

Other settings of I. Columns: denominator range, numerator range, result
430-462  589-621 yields 1.08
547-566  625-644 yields 1.10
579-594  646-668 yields 1.06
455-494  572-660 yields 1.04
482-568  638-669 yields 1.06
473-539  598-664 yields 1.03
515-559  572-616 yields 1.03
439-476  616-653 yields 1.05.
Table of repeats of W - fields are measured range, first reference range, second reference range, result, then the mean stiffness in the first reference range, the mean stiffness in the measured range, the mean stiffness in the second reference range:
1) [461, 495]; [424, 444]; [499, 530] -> -2.1 N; 44.3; 51.6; 52.2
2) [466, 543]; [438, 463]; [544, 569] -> -3.7 N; 50.6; 52.1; 48.7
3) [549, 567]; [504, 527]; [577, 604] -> 1.1 N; 52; 48.9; 52.1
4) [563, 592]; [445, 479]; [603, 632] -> 0.6 N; 50.8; 51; 52.5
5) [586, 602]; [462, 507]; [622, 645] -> 0.2 N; 52.6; 52.5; 53.3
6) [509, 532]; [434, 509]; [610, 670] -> 0.5 N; 51.4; 50.9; 53.7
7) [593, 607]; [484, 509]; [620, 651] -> 0.5 N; 55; 52.1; 53.7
